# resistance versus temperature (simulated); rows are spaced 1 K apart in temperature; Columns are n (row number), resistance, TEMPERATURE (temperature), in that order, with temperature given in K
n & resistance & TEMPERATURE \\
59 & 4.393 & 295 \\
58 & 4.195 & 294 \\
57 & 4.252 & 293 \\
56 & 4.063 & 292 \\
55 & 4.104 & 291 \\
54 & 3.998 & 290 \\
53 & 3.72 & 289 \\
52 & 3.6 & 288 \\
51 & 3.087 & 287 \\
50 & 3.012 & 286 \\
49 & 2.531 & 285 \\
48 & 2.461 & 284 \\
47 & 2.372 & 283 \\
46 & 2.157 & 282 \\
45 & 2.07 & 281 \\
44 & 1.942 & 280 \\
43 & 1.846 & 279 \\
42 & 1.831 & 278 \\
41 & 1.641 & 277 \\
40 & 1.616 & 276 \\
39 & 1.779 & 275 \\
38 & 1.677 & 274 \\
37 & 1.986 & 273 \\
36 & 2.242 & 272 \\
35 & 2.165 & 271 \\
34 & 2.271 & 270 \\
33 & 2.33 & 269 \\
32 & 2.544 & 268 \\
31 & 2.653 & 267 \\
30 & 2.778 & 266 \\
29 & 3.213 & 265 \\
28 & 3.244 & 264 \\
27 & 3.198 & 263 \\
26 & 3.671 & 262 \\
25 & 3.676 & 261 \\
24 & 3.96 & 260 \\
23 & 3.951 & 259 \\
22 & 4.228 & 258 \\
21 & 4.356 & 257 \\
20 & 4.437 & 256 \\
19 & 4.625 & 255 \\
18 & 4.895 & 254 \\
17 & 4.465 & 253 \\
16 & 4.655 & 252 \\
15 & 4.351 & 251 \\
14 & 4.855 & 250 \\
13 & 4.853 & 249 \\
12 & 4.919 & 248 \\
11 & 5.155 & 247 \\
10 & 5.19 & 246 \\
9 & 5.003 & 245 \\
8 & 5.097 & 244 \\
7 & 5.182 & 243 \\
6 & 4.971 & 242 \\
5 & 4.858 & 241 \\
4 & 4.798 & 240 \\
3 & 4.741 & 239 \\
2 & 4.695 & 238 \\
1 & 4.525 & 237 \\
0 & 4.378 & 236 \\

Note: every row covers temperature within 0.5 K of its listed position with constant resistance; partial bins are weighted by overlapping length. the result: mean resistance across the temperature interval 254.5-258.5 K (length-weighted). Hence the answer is 4.41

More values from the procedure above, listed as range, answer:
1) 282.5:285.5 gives 2.45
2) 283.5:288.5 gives 2.94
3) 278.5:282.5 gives 2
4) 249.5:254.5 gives 4.64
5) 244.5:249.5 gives 5.02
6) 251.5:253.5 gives 4.56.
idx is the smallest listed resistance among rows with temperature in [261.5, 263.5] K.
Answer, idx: 3.198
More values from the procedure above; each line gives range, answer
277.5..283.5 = 1.831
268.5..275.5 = 1.677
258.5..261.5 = 3.676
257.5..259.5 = 3.951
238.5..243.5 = 4.741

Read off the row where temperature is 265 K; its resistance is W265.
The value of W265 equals 3.213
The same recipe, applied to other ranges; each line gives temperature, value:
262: 3.671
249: 4.853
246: 5.19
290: 3.998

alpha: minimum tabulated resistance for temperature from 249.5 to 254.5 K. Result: 4.351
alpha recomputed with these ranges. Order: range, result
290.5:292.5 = 4.063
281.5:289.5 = 2.157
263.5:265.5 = 3.213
